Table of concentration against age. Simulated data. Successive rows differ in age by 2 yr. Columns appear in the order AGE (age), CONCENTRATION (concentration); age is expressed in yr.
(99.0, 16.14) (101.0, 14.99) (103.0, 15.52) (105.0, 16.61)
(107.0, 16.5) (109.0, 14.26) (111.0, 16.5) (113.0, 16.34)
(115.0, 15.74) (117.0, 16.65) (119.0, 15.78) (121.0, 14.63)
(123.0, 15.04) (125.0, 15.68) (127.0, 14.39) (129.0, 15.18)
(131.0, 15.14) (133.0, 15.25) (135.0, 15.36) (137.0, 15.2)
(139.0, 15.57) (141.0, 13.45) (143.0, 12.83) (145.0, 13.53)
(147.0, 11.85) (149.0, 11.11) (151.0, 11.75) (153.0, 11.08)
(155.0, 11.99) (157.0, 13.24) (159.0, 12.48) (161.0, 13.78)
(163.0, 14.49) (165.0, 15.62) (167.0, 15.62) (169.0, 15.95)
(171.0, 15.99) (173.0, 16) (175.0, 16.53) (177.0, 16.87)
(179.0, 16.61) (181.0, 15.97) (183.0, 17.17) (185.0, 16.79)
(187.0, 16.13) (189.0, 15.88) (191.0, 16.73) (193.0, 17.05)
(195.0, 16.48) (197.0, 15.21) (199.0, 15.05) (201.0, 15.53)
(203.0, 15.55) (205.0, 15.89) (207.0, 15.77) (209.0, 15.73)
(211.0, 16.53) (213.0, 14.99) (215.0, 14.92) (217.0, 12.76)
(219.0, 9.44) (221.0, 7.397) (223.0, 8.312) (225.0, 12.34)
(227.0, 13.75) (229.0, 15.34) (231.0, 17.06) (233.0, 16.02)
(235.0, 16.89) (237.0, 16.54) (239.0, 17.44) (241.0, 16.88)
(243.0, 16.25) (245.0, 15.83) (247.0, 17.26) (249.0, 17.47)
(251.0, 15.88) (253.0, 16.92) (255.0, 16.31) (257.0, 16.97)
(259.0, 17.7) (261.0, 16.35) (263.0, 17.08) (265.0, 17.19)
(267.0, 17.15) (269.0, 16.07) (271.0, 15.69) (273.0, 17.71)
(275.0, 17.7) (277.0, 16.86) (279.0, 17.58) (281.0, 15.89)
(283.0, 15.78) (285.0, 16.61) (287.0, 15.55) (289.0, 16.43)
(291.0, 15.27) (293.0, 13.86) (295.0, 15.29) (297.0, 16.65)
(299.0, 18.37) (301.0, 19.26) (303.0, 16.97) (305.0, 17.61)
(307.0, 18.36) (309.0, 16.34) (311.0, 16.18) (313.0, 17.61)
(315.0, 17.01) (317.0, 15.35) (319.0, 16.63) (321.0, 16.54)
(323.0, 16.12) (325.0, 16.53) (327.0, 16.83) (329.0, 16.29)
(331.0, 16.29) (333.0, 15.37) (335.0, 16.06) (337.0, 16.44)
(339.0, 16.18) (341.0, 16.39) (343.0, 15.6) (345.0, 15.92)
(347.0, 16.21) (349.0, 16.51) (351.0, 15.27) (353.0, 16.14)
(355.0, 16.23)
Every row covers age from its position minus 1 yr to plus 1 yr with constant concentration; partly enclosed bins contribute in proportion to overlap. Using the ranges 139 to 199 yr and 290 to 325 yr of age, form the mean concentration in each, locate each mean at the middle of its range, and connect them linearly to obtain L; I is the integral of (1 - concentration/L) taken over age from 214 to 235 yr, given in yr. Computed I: 3.5 yr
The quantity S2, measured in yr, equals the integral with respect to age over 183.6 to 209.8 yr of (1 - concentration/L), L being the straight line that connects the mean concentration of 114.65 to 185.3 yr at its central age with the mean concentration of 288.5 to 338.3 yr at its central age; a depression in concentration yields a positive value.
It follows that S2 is -1.3 yr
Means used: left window 14.7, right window 16.5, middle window 16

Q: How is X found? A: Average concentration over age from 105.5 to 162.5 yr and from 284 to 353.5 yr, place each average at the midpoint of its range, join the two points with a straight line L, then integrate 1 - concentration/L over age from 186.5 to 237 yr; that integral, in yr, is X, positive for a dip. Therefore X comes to 1.6 yr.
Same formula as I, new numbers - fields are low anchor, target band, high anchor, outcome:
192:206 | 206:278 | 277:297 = 1.3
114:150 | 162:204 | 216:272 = -3.2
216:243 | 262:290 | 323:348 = -3.3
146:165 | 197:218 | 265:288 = -1.4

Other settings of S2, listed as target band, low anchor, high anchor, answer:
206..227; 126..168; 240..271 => 3.71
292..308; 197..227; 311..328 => -1.01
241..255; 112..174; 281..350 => -0.87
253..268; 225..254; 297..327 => -0.44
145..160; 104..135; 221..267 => 3.46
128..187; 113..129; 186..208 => 4.14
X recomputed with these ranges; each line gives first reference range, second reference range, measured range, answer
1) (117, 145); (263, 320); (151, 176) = 1.60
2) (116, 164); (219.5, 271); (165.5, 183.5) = -2.15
